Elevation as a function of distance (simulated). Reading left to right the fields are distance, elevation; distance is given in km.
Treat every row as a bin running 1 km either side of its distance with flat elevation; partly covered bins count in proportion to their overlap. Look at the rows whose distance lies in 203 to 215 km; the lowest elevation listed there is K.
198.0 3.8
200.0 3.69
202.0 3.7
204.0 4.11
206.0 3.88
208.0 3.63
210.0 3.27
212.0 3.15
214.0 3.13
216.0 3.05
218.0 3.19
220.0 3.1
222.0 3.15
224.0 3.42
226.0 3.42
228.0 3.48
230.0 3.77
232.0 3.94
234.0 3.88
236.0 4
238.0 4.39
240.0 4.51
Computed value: 3.13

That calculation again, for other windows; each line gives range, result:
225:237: 3.42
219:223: 3.1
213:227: 3.05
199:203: 3.69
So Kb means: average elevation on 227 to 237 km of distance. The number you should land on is 3.81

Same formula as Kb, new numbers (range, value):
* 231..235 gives 3.91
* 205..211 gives 3.59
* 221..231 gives 3.45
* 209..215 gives 3.18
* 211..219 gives 3.13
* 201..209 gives 3.83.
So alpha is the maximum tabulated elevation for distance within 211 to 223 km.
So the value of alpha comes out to 3.19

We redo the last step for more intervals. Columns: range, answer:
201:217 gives 4.11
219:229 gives 3.48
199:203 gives 3.7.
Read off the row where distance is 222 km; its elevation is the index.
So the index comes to 3.15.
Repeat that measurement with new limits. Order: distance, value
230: 3.77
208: 3.63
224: 3.42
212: 3.15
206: 3.88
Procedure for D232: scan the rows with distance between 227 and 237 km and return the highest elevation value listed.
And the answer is 4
